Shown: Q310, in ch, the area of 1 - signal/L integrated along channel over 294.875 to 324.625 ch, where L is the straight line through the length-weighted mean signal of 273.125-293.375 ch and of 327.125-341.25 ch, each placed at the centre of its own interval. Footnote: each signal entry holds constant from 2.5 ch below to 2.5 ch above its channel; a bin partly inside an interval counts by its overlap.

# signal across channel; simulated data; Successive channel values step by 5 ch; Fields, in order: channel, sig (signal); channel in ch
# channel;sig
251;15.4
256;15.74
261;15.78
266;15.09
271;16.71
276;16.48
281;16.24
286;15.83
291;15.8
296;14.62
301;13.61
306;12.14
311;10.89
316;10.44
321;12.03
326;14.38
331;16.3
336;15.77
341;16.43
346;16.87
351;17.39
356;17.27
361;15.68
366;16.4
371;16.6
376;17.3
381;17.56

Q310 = 7.0 ch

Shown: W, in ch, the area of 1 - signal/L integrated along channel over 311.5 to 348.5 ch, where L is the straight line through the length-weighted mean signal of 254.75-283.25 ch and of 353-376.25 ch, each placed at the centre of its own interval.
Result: 4.5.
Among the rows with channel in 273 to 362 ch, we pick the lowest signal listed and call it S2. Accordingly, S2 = 10.44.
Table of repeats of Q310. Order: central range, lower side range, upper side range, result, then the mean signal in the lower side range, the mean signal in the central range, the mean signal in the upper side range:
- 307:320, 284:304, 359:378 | 3.7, 14.9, 11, 16.5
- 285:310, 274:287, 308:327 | 0.2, 16.2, 14.1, 11.7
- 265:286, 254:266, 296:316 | -2.4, 15.6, 16.2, 12.3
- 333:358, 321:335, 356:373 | -1.9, 14.8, 16.7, 16.4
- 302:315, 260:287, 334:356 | 3.8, 16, 11.6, 16.7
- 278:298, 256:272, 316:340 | -0.6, 15.8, 15.7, 14.3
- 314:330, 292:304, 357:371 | 2.4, 14.2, 12.7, 16.3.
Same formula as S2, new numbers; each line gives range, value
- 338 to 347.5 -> 16.43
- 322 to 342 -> 14.38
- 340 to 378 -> 15.68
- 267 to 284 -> 16.24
